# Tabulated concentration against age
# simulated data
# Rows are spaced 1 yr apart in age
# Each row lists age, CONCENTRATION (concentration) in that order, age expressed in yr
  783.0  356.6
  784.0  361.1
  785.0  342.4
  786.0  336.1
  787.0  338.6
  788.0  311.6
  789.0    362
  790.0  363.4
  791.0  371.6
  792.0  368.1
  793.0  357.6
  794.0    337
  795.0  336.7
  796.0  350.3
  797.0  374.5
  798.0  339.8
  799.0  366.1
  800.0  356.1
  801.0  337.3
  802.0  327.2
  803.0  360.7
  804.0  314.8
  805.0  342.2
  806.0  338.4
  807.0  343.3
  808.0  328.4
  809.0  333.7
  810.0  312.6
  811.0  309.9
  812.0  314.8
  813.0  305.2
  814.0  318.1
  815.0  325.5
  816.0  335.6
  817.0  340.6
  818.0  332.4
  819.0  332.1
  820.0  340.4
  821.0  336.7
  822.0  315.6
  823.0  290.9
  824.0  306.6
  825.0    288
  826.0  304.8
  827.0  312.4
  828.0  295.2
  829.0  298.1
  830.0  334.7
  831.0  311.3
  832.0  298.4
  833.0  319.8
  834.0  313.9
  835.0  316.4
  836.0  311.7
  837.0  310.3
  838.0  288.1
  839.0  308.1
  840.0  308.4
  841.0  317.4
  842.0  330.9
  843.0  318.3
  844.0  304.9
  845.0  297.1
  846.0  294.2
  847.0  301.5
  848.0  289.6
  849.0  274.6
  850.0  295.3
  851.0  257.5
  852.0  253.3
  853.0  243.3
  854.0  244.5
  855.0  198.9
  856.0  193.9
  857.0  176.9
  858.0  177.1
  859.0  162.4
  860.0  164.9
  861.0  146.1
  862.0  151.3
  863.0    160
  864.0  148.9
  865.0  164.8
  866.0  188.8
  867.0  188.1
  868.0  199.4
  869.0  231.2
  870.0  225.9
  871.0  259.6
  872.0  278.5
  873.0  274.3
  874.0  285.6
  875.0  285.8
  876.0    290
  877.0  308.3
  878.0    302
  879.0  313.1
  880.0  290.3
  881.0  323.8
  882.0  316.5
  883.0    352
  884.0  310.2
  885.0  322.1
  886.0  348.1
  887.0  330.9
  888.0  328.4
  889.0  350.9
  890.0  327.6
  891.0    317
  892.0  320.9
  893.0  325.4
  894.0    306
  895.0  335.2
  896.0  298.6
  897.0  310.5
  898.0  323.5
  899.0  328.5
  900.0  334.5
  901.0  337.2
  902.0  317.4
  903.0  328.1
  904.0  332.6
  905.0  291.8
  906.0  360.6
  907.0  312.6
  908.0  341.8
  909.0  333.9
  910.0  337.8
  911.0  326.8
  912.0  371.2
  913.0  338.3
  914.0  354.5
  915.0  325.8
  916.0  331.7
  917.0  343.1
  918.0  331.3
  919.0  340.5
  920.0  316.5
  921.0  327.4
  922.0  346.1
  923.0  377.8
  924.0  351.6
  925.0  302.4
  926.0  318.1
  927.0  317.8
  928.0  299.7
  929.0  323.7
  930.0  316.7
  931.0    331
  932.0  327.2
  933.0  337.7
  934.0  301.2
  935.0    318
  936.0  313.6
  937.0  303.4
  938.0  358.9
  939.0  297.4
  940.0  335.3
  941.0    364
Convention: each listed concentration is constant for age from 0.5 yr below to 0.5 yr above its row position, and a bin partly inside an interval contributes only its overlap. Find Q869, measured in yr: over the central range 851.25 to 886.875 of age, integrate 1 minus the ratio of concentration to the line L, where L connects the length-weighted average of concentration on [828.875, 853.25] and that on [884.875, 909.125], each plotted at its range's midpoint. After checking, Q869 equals 8.1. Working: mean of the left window 300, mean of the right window 327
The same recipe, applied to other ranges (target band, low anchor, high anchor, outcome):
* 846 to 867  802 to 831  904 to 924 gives 7.5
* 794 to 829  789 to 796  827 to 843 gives 0.8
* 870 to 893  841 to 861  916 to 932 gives -2.0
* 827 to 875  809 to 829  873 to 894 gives 9.1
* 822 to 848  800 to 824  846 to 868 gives -4.0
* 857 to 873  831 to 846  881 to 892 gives 6.4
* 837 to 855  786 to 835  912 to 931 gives 2.3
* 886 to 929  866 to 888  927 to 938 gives -3.7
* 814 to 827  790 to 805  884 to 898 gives 0.9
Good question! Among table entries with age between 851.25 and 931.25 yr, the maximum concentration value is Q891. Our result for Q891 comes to 377.8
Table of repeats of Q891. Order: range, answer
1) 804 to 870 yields 343.3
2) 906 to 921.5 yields 371.2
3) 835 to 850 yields 330.9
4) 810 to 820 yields 340.6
